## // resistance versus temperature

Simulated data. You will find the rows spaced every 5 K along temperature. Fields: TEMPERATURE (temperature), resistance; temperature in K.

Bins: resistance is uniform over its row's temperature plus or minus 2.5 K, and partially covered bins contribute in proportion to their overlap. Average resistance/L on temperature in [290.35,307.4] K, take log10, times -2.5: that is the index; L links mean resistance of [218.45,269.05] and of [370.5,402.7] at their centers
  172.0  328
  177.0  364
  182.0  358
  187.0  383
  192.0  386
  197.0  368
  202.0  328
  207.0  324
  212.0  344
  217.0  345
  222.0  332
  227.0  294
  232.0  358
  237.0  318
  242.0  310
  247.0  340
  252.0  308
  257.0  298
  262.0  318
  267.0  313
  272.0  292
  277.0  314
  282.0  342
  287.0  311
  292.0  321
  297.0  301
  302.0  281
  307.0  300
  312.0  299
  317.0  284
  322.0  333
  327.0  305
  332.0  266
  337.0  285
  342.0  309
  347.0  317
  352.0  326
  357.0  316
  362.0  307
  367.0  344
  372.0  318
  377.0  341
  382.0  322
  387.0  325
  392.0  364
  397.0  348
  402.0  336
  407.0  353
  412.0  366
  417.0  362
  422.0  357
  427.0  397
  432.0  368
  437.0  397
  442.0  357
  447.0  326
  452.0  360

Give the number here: 0.09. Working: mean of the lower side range 319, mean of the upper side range 337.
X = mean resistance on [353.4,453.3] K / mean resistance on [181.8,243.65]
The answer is 1.02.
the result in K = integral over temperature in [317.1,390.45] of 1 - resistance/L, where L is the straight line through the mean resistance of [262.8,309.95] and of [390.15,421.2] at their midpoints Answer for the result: 4.36 K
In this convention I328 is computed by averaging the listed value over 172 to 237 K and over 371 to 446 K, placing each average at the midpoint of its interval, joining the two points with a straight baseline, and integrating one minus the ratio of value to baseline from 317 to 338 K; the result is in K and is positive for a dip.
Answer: 3.3 K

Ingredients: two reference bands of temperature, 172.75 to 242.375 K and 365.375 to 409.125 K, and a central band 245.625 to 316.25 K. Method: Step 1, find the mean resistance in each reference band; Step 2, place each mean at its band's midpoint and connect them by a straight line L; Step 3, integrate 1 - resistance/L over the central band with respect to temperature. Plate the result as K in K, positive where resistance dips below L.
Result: 6.9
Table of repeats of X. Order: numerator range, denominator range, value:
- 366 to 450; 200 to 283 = 1.09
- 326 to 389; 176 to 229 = 0.90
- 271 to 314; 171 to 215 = 0.87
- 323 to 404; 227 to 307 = 1.02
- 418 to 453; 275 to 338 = 1.21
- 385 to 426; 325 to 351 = 1.19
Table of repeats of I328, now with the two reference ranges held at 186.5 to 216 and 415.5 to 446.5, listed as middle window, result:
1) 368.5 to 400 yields 2.60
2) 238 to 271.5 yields 4.11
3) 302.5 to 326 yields 3.87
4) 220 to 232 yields 1.13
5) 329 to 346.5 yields 3.50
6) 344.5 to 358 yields 1.64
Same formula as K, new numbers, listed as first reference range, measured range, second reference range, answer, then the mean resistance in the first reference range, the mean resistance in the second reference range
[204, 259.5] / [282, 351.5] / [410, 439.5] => 8.7 K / 325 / 375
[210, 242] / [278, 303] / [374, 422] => 1.7 K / 330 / 347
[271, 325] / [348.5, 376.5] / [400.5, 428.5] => 1.2 K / 307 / 362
